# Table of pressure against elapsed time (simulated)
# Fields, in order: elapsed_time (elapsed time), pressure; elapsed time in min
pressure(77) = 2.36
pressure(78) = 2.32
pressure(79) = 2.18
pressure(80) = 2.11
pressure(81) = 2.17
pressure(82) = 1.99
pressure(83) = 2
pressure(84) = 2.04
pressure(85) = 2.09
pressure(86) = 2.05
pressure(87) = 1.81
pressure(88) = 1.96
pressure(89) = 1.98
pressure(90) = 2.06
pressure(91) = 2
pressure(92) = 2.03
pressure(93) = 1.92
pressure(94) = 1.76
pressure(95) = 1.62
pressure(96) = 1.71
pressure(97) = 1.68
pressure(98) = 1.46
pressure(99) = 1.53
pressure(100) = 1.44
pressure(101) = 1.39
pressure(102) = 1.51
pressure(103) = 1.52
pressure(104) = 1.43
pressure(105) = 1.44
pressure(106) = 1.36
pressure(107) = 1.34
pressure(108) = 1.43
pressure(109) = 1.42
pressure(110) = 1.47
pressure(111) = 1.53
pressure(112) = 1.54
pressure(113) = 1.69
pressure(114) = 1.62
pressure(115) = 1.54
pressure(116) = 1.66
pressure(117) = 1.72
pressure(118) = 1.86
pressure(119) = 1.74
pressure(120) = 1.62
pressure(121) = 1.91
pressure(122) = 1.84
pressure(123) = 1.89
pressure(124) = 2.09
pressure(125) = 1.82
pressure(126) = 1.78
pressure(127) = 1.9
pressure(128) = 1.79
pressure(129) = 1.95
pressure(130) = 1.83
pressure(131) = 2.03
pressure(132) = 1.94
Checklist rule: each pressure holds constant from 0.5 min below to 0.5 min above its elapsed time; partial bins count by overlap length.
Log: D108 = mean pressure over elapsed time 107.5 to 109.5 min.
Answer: 1.42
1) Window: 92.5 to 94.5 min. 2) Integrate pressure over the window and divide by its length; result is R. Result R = 1.84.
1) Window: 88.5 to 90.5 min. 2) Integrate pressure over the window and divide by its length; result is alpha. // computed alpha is 2.02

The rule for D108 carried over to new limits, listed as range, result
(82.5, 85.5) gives 2.04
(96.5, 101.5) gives 1.5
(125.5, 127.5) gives 1.84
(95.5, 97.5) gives 1.69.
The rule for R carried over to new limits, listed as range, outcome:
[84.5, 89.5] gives 1.98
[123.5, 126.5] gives 1.9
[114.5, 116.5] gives 1.6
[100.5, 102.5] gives 1.45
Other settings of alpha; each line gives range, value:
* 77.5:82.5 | 2.15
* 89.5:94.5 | 1.95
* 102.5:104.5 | 1.48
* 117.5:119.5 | 1.8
